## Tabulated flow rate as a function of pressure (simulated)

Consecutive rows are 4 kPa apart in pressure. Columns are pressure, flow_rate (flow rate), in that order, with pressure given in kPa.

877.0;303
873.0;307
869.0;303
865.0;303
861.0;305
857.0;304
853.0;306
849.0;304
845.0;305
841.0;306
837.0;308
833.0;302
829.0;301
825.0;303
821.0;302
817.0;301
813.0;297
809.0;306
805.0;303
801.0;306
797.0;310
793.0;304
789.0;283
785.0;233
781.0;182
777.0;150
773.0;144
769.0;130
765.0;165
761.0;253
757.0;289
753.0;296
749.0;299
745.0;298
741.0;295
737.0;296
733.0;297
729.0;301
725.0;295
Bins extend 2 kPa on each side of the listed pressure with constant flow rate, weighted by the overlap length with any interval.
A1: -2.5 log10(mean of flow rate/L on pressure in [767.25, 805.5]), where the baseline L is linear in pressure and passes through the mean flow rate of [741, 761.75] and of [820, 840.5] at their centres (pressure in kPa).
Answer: 0.26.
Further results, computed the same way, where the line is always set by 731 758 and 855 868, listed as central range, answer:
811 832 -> 0.00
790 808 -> -0.02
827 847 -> -0.01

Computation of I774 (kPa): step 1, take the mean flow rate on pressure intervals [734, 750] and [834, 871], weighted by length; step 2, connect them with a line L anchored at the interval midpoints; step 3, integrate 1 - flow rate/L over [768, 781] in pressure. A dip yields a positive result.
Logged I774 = 6.6 kPa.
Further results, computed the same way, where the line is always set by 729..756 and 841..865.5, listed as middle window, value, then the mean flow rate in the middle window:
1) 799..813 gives -0.12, 304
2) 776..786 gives 3.74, 188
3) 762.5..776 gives 6.70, 151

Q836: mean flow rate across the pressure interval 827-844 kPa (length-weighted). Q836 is 304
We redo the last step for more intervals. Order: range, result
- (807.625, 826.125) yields 302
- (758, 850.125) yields 265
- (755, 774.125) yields 199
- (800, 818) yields 302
